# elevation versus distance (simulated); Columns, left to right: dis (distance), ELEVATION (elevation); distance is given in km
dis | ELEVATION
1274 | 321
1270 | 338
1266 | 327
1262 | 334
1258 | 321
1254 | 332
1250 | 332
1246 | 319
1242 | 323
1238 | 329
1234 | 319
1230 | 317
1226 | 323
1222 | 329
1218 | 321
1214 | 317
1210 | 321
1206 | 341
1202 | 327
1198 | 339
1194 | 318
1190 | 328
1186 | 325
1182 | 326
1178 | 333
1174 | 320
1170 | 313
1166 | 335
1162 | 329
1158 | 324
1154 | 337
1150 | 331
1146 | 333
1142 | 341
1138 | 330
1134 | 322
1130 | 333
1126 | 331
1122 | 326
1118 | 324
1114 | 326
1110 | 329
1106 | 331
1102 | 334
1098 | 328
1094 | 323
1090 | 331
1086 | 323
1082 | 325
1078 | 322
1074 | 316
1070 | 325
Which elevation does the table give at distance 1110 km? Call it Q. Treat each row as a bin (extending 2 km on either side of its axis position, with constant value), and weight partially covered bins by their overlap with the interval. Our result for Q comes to 329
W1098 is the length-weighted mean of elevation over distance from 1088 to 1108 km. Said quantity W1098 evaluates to 329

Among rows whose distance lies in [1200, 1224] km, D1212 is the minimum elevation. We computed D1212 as 317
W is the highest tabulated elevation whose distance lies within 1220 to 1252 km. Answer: 332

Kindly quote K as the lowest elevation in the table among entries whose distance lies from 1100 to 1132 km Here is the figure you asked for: 324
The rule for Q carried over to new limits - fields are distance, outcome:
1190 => 328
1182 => 326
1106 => 331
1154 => 337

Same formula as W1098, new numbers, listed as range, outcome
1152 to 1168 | 331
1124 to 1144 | 331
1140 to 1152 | 335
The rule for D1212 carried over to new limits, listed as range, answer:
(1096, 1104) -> 328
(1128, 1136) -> 322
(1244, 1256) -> 319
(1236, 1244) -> 323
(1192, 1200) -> 318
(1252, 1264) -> 321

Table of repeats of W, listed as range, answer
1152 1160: 337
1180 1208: 341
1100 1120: 334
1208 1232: 329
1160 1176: 335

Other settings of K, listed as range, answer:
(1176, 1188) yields 325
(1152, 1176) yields 313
